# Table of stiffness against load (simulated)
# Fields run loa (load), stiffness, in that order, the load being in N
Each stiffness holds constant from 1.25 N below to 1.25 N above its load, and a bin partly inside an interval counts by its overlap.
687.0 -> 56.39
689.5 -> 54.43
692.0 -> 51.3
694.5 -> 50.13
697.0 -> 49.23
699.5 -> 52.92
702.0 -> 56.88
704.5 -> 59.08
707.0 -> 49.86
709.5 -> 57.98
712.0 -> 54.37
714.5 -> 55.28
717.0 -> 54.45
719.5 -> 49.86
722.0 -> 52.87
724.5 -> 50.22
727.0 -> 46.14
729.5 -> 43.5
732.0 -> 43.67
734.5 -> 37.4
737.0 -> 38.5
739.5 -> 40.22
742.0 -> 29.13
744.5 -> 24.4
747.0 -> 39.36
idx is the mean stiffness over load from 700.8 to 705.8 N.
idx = 57.9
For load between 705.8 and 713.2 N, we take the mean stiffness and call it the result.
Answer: 54.1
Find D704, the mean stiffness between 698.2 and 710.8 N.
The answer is 55.3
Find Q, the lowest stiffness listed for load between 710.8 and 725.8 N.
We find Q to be 49.86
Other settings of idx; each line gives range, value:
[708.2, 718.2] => 55.5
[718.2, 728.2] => 49.8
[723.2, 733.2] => 45.9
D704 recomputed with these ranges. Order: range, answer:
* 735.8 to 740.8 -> 39.3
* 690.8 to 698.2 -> 50.2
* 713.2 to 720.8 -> 53.2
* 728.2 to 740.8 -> 40.6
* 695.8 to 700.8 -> 51.2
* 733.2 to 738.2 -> 38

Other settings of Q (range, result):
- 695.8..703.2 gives 49.23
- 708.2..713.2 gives 54.37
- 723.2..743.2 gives 29.13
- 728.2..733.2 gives 43.5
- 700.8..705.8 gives 56.88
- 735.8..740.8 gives 38.5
